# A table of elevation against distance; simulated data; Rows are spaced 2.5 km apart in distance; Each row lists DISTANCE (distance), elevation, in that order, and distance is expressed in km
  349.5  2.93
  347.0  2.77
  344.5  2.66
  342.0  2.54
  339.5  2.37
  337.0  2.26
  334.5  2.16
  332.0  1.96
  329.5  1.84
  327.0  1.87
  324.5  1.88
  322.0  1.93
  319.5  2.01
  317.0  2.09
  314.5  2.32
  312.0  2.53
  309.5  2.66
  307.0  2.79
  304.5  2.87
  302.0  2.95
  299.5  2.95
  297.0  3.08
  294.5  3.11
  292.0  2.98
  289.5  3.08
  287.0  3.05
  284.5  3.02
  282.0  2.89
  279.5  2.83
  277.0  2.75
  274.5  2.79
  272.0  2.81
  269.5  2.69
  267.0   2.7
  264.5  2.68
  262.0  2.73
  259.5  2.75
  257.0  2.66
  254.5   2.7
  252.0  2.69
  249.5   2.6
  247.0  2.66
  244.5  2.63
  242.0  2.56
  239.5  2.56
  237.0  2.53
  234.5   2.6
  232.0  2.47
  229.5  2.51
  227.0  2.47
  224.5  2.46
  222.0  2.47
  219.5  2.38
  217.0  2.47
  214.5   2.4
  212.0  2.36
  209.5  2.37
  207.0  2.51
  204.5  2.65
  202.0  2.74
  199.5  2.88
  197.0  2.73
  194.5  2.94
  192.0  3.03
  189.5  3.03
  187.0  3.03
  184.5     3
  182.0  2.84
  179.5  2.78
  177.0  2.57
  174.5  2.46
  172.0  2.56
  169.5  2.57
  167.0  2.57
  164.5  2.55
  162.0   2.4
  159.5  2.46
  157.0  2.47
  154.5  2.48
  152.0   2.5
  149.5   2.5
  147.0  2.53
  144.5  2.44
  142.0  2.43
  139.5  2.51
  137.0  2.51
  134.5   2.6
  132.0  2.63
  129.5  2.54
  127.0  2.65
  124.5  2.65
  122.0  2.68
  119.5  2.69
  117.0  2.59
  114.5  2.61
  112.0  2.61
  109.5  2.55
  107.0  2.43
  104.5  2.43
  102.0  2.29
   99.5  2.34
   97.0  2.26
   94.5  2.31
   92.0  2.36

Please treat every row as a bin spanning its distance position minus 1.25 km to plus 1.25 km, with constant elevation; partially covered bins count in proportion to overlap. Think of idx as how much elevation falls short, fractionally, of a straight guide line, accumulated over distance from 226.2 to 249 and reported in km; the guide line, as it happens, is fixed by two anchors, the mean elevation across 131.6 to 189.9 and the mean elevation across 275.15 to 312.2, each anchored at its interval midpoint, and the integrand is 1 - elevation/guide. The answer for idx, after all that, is 1.8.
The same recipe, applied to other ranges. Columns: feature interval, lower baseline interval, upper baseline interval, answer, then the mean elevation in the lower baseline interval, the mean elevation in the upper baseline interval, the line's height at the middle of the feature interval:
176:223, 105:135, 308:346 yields -4.7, 2.6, 2.21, 2.45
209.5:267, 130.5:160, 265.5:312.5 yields 3.9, 2.51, 2.87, 2.74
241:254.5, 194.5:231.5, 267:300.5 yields 0.4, 2.54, 2.92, 2.73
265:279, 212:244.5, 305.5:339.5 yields -2.4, 2.49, 2.19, 2.35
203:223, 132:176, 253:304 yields 1.6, 2.51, 2.86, 2.67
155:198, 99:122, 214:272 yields -2.5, 2.52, 2.59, 2.55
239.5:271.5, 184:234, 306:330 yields -2.9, 2.64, 2.2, 2.45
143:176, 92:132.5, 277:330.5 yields 0.5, 2.51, 2.61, 2.53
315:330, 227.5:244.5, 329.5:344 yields 2.1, 2.54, 2.24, 2.29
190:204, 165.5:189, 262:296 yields -0.6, 2.72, 2.87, 2.75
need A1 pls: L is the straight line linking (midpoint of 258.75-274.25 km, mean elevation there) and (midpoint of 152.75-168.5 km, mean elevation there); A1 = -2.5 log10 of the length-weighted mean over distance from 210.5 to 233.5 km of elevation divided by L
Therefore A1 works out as 0.08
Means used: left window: 2.49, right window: 2.73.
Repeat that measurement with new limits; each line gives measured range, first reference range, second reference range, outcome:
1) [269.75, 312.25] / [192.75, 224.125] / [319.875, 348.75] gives -0.232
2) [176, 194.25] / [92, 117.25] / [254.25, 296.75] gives -0.109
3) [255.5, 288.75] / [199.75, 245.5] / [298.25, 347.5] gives -0.149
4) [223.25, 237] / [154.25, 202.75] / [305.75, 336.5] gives 0.004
